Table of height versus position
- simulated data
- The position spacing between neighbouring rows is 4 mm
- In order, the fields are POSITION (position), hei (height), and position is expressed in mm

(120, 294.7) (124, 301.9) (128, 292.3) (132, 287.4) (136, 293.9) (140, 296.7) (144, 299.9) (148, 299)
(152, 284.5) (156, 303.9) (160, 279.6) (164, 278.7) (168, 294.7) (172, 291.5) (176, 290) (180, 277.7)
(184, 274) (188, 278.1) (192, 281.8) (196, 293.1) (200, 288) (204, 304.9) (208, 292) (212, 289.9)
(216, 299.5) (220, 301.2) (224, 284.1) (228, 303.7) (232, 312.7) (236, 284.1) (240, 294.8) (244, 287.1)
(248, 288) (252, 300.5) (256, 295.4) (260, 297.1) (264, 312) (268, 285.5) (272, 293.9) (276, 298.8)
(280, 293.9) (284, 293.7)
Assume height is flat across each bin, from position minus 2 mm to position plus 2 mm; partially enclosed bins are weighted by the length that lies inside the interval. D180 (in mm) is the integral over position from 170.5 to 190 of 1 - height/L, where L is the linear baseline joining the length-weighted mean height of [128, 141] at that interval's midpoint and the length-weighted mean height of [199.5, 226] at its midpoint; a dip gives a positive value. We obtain 0.8 mm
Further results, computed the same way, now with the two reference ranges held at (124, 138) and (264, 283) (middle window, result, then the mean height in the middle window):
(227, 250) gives 0.0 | 295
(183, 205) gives 0.6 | 286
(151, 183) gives 0.7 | 287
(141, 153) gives -0.1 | 295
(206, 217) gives 0.0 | 293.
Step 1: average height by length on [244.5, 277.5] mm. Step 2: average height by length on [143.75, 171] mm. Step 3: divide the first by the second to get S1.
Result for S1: 1.02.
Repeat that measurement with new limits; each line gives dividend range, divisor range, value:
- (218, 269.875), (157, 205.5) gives 1.03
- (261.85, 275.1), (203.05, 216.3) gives 1.01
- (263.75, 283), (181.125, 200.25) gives 1.05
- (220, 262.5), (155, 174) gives 1.02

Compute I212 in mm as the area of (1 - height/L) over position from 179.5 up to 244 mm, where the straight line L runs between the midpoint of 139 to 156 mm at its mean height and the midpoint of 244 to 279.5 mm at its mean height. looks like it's 1.0 mm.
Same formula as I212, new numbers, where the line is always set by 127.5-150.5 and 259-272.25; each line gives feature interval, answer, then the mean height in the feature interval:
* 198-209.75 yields 0.05 mm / 295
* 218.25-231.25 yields -0.05 mm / 298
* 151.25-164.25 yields 0.32 mm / 288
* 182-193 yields 0.68 mm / 278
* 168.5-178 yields 0.13 mm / 291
